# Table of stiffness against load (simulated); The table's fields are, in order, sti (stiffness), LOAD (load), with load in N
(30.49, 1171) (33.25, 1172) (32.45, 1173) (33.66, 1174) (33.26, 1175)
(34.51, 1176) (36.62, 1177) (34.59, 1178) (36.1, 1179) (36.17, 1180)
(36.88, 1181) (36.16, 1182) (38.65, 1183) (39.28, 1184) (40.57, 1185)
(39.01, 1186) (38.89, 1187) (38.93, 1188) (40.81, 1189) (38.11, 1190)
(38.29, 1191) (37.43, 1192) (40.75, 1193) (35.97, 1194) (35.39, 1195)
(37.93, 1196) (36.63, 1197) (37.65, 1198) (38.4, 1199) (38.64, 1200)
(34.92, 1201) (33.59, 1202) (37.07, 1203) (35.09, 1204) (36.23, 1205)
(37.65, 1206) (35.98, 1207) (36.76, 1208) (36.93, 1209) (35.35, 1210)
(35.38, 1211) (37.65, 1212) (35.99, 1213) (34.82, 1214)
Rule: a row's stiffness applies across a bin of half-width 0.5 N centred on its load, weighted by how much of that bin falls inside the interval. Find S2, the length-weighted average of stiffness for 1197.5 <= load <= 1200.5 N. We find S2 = 38.2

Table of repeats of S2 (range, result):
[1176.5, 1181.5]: 36.1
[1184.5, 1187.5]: 39.5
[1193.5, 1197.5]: 36.5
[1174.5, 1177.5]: 34.8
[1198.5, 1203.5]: 36.5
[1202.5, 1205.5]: 36.1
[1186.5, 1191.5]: 39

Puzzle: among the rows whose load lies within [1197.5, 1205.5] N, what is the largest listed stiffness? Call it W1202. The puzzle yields 38.64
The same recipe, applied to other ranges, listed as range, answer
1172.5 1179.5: 36.62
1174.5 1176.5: 34.51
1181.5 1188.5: 40.57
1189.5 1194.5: 40.75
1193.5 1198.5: 37.93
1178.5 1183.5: 38.65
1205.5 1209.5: 37.65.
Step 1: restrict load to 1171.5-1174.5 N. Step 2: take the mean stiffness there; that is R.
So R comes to 33.1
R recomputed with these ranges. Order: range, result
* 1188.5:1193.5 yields 39.1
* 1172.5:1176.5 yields 33.5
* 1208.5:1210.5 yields 36.1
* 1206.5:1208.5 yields 36.4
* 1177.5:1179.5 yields 35.3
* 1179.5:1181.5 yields 36.5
